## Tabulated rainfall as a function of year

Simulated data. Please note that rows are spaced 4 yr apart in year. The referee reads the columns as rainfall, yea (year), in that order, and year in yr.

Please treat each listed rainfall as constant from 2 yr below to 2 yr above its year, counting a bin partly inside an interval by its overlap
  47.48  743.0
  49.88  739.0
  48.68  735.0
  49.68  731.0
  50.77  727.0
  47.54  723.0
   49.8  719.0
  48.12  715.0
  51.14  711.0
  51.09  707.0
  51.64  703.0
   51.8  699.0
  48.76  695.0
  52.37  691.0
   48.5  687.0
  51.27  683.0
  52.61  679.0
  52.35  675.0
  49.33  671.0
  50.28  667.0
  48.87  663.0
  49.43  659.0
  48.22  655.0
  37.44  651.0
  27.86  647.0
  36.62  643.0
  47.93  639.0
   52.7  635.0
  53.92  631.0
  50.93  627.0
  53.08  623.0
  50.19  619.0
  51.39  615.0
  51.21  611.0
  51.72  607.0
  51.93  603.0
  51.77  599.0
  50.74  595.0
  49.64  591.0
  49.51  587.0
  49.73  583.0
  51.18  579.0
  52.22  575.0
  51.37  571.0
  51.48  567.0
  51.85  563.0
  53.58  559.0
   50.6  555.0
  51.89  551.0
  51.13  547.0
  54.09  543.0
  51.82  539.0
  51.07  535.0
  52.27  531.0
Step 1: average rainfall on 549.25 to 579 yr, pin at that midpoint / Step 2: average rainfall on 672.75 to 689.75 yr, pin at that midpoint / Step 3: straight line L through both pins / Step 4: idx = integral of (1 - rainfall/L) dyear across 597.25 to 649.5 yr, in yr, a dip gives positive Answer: 3.1 yr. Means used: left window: 51.8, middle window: 48.4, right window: 51.2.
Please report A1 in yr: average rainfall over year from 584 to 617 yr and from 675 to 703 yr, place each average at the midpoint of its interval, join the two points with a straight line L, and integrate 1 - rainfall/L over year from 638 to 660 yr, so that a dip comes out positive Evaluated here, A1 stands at 4.5 yr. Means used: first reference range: 51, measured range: 40.6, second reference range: 51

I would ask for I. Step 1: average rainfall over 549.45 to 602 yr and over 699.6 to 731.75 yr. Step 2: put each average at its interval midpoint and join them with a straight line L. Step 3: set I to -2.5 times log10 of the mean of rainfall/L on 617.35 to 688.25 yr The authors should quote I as 0.06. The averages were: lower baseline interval 51.2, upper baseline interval 50.1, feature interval 47.8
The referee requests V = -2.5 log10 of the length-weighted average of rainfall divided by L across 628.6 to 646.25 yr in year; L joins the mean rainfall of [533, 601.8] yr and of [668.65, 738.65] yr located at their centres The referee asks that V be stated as 0.10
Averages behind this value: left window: 51.4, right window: 50.3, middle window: 46.5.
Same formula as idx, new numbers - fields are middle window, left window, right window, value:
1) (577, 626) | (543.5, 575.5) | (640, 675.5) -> -2.5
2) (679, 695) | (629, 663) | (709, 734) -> -1.2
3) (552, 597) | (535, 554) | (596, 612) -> 0.6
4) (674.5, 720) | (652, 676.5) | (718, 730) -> -1.4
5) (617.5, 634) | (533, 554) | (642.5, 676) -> -1.9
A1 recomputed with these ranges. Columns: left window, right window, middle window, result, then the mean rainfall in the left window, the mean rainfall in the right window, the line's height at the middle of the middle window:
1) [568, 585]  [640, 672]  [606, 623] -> -1.4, 51.1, 43.5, 47.5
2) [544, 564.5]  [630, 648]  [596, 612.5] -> -1.5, 51.9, 44.1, 47.3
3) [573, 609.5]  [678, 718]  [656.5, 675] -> 0.4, 50.9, 50.7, 50.7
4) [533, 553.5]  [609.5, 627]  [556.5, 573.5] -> -0.1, 52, 51.4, 51.8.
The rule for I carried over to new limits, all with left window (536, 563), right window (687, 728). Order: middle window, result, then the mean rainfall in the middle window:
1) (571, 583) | 0.01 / 51.3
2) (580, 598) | 0.03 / 50.1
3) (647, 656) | 0.29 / 38.9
